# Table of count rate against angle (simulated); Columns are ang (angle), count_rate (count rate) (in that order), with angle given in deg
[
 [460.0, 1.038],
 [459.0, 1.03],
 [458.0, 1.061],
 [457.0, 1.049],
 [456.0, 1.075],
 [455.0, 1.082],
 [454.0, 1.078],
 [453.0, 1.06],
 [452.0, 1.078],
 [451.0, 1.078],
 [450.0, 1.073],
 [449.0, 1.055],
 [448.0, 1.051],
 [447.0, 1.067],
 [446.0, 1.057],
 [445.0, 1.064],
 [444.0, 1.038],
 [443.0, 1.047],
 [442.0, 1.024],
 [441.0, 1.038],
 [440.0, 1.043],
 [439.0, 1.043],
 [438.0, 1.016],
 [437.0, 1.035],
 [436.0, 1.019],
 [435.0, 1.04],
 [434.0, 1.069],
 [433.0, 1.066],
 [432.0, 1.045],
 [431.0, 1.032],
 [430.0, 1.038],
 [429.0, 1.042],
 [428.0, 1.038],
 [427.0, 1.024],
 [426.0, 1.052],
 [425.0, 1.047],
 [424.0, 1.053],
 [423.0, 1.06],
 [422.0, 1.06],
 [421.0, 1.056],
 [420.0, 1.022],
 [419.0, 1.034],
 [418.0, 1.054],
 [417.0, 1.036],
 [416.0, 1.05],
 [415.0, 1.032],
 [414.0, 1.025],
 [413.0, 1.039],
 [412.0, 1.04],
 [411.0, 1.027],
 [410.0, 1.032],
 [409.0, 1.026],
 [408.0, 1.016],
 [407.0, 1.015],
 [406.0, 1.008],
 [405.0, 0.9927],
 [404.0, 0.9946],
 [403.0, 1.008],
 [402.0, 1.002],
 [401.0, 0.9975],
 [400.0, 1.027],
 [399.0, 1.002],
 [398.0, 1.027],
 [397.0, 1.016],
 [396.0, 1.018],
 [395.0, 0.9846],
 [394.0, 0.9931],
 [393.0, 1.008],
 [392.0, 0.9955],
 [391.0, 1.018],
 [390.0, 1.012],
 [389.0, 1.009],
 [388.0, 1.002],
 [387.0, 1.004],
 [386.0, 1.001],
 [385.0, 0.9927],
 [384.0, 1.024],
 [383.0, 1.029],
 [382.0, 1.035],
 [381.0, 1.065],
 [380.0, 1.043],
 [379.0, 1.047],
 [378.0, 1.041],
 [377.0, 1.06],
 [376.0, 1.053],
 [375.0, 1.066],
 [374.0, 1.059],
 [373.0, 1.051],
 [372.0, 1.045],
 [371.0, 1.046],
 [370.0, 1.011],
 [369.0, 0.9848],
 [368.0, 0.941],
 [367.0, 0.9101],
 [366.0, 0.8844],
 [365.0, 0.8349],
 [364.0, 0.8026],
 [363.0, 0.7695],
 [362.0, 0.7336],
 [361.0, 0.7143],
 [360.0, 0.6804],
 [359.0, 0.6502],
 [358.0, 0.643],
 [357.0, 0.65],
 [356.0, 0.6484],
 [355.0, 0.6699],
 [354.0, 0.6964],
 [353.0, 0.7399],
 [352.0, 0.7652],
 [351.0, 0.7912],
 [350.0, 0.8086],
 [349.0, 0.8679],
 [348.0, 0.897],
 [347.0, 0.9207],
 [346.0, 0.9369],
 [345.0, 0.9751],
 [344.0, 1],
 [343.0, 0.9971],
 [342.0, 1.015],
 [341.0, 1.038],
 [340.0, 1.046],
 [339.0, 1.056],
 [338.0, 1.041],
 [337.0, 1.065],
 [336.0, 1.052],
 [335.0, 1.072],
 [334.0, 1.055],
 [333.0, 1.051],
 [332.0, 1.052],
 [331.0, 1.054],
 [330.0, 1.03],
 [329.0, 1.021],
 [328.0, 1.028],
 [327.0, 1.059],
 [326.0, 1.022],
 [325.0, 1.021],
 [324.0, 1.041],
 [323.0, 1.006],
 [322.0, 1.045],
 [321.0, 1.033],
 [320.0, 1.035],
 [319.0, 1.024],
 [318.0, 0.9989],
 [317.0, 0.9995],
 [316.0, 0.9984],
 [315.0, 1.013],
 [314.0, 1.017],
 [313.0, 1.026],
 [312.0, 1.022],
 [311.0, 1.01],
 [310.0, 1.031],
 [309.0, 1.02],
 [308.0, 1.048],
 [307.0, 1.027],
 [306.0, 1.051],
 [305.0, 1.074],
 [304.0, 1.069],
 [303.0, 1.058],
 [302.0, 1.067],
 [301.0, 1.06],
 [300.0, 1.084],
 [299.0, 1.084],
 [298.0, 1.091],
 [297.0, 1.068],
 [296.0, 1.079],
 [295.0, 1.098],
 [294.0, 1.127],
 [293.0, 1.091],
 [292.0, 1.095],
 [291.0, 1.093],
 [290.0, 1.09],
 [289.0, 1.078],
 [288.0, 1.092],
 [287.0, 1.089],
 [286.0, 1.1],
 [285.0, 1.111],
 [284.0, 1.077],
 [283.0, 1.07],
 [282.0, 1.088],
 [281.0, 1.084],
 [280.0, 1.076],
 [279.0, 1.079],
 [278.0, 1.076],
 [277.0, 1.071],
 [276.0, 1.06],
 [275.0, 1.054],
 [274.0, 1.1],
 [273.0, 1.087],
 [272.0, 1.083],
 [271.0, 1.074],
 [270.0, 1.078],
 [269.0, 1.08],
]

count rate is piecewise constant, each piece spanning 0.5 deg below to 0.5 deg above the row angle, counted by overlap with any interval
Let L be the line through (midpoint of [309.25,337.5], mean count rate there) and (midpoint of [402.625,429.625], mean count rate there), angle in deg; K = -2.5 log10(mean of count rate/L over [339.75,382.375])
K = 0.15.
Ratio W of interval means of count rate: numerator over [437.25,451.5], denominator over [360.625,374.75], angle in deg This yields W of 1.14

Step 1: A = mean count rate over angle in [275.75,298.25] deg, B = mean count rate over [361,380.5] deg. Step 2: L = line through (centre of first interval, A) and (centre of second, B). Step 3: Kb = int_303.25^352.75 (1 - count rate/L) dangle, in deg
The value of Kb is 1.0 deg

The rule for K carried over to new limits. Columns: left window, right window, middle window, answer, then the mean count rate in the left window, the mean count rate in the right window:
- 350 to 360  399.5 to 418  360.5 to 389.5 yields -0.19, 0.7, 1.02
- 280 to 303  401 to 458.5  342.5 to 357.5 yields 0.28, 1.09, 1.04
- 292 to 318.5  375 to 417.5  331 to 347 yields 0.01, 1.05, 1.02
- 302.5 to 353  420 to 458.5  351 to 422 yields 0.08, 1.01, 1.05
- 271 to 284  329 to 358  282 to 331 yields -0.05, 1.08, 0.925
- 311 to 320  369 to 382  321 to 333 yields -0.02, 1.01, 1.05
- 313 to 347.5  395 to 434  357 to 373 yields 0.21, 1.02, 1.03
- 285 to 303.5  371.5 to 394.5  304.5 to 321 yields 0.05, 1.09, 1.03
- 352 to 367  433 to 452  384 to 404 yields -0.17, 0.73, 1.05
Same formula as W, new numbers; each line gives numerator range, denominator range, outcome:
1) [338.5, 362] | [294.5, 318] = 0.80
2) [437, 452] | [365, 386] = 1.03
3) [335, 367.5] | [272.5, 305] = 0.79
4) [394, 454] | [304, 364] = 1.09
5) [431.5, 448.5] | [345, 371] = 1.30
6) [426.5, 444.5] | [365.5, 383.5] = 1.02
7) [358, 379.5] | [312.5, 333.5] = 0.89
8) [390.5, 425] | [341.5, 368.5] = 1.26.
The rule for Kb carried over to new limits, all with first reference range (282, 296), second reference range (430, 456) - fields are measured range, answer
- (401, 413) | 0.53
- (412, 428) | 0.23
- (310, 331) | 1.18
